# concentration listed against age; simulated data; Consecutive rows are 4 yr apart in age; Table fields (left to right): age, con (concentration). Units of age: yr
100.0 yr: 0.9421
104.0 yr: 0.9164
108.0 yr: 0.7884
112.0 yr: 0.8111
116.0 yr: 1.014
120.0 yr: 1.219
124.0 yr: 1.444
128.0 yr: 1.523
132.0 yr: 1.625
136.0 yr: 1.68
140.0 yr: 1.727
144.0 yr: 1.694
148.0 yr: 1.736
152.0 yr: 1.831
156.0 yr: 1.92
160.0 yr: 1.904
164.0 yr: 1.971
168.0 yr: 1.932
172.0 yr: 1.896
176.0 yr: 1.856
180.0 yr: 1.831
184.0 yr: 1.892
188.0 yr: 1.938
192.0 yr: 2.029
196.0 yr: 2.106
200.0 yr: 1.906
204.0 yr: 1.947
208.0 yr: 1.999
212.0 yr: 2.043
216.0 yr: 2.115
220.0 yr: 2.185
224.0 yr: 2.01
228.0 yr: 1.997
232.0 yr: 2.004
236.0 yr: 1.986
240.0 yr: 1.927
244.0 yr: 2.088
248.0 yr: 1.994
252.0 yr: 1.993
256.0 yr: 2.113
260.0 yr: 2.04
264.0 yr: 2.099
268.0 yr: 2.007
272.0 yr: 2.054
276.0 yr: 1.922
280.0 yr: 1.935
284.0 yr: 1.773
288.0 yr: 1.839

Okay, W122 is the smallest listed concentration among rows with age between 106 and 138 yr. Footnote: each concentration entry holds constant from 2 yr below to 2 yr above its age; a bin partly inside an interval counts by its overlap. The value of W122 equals 0.7884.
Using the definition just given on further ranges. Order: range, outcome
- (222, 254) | 1.927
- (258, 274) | 2.007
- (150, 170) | 1.831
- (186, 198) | 1.938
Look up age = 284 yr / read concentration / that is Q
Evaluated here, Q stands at 1.773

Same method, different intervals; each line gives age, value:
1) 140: 1.727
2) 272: 2.054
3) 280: 1.935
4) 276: 1.922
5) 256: 2.113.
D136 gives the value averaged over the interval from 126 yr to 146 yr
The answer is 1.65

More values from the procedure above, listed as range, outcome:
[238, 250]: 2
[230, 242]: 1.97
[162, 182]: 1.9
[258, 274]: 2.05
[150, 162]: 1.88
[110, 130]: 1.2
